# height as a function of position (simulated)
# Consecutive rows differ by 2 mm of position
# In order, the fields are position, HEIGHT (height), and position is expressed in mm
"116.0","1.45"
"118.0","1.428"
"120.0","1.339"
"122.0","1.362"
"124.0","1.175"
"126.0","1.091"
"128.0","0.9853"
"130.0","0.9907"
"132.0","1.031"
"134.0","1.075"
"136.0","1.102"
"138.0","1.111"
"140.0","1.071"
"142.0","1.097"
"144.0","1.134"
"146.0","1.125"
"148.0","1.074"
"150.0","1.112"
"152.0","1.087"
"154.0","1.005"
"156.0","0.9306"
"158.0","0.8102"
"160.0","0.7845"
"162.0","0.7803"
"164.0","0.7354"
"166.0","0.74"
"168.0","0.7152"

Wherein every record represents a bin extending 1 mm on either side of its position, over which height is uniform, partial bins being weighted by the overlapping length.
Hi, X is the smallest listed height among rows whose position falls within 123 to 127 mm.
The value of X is 1.091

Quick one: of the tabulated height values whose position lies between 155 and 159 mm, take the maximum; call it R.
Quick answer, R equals 0.9306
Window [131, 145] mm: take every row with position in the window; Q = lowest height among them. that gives 1.031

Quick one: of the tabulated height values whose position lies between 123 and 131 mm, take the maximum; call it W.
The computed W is 1.175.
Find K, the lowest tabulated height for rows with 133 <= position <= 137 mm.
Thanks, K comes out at 1.075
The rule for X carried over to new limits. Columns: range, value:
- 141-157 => 0.9306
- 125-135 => 0.9853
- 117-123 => 1.339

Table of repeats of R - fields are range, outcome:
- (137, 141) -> 1.111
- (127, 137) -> 1.102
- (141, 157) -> 1.134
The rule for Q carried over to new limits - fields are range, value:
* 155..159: 0.8102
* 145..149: 1.074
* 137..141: 1.071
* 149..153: 1.087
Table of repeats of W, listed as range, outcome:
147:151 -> 1.112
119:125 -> 1.362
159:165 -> 0.7845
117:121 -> 1.428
